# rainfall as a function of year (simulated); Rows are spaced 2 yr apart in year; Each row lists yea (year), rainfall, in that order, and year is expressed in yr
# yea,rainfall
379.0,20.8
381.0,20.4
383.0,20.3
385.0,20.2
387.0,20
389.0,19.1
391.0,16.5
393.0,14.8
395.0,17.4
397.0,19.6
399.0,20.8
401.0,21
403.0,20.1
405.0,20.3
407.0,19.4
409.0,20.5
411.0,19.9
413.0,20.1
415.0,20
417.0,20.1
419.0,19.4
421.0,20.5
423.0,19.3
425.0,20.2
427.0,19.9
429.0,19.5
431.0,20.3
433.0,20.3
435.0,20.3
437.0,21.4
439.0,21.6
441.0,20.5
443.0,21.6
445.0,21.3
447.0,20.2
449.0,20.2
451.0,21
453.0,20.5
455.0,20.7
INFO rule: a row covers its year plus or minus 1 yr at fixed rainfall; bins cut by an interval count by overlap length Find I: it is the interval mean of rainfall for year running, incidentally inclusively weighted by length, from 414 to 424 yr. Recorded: 19.9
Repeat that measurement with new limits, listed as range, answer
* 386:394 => 17.6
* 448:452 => 20.6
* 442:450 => 20.8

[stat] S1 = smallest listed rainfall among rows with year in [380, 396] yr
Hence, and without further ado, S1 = 14.8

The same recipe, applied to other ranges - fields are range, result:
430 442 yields 20.3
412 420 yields 19.4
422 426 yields 19.3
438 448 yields 20.2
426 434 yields 19.5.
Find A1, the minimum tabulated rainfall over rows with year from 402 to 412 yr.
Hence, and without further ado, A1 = 19.4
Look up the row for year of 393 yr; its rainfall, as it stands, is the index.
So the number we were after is 14.8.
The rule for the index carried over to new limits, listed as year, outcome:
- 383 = 20.3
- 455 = 20.7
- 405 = 20.3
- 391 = 16.5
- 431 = 20.3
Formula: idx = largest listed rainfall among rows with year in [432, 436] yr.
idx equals 20.3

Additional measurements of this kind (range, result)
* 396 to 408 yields 21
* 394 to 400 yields 20.8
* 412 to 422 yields 20.5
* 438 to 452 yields 21.6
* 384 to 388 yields 20.2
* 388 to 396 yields 19.1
